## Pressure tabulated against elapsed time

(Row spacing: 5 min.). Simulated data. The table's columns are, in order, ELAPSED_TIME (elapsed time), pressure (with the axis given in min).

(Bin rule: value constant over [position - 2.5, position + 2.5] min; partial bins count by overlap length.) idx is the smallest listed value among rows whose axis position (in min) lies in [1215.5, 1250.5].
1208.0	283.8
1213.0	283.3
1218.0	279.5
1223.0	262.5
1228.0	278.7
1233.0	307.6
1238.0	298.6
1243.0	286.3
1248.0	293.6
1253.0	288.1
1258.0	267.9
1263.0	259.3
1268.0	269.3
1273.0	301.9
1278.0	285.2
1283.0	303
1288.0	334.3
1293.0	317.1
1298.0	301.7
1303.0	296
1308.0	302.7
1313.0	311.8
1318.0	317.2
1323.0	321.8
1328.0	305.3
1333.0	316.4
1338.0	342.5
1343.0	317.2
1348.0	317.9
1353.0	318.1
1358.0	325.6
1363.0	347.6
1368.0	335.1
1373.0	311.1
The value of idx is 262.5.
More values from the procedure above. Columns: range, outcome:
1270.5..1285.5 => 285.2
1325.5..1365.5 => 305.3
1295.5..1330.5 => 296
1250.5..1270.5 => 259.3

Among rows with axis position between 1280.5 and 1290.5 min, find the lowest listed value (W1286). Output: 303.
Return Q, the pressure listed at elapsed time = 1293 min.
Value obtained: 317.1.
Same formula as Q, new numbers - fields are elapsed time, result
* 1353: 318.1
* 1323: 321.8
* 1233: 307.6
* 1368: 335.1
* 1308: 302.7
